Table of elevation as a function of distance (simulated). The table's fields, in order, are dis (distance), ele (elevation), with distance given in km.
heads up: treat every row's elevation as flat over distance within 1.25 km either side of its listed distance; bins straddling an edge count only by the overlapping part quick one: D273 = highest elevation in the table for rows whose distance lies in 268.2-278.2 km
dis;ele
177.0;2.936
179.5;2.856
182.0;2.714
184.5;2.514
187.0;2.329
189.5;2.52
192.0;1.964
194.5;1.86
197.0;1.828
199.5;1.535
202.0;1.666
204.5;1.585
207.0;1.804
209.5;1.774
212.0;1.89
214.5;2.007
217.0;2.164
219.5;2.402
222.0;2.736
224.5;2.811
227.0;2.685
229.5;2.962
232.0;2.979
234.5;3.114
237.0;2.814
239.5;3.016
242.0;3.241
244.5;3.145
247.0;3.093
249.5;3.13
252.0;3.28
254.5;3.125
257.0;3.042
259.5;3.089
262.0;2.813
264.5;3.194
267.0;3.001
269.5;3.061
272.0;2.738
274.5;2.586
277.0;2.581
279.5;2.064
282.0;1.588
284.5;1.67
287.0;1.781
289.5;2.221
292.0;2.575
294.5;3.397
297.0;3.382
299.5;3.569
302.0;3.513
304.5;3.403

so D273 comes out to 3.061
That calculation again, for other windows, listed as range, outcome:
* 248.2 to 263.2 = 3.28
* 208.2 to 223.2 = 2.736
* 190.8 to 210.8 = 1.964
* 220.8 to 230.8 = 2.962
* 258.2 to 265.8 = 3.194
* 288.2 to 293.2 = 2.575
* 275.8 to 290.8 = 2.581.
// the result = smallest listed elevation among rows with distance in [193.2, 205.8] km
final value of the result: 1.535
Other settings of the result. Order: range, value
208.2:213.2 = 1.774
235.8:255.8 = 2.814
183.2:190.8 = 2.329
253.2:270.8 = 2.813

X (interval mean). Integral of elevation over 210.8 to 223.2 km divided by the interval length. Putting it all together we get 2.24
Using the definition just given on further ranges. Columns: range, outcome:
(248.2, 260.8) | 3.13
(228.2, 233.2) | 2.97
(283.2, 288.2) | 1.72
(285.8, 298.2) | 2.67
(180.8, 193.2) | 2.41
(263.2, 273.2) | 3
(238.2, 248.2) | 3.12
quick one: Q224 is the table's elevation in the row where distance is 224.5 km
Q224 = 2.811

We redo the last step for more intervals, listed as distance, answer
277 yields 2.581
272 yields 2.738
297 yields 3.382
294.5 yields 3.397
